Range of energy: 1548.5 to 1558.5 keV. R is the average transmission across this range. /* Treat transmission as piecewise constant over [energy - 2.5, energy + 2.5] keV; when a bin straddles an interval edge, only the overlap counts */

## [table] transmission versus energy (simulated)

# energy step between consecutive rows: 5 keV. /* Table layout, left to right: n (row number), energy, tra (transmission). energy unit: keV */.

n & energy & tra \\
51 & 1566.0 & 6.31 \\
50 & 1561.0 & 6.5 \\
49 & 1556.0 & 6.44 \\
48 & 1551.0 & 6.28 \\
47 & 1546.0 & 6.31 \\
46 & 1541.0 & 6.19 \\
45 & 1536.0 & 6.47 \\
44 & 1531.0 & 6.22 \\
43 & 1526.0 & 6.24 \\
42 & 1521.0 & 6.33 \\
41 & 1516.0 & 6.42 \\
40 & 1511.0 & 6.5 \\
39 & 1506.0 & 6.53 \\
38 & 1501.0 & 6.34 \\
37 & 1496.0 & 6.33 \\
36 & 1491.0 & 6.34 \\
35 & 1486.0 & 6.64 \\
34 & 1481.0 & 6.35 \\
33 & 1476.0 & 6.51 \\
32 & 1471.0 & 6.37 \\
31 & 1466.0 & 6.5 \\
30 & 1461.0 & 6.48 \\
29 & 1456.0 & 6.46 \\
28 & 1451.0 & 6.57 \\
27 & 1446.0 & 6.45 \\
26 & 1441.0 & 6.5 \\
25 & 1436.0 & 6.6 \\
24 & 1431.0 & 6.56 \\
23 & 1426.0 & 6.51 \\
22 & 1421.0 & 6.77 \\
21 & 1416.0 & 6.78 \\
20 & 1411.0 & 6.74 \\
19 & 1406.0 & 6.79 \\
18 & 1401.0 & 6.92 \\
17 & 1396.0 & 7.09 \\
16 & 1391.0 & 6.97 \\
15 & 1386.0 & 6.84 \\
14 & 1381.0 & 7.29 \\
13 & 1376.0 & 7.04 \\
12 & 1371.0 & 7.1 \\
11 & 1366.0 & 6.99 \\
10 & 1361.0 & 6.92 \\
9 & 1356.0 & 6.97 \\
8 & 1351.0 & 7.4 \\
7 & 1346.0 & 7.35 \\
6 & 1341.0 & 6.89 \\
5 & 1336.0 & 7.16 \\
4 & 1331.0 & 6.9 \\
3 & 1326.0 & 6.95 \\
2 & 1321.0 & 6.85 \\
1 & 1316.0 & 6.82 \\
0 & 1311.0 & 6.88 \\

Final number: 6.36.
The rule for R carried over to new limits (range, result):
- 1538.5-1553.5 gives 6.26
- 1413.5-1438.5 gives 6.64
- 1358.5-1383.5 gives 7.07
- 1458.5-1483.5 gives 6.44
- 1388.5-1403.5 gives 6.99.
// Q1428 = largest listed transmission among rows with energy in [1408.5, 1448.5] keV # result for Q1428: 6.78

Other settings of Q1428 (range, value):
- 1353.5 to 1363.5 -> 6.97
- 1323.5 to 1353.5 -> 7.4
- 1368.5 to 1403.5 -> 7.29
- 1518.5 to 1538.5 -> 6.47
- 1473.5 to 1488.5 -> 6.64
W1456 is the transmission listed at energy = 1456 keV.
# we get 6.46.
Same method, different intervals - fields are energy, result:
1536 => 6.47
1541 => 6.19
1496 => 6.33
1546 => 6.31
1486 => 6.64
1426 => 6.51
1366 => 6.99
